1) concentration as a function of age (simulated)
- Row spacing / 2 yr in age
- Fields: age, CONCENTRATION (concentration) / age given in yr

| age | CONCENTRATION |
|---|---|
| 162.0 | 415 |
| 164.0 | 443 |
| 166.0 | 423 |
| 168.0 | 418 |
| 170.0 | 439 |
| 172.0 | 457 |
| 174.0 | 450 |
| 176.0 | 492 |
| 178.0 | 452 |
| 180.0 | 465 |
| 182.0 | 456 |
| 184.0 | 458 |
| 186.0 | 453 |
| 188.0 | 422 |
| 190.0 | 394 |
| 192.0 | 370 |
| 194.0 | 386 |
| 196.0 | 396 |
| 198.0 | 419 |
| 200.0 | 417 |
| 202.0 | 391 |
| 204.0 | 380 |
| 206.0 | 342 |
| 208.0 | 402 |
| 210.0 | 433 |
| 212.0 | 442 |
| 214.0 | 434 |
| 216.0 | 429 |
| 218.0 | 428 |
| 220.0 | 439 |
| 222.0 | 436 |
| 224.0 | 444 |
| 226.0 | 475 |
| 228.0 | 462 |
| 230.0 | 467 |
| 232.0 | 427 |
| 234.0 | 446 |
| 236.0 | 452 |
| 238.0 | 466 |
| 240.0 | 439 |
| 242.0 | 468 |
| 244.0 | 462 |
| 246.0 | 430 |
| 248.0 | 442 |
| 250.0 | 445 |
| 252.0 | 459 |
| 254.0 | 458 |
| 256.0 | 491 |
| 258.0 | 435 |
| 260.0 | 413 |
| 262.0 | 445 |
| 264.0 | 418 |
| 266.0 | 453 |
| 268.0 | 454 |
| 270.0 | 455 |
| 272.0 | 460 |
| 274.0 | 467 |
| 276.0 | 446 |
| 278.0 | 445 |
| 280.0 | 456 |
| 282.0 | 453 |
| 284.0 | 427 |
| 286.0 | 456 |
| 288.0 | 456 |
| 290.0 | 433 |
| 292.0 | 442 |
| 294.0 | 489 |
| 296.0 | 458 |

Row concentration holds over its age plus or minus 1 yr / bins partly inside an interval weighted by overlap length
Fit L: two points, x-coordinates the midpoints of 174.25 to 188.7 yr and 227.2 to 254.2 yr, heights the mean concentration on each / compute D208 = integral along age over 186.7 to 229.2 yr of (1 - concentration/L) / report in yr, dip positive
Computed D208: 3.5 yr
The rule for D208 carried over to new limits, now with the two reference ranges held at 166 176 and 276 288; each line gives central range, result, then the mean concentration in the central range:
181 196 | 0.9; 418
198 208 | 1.3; 388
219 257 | -0.6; 453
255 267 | 0.1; 442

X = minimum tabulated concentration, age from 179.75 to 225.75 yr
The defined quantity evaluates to 342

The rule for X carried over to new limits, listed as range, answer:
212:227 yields 428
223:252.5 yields 427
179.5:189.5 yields 422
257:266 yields 413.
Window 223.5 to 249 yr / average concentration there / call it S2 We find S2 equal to 452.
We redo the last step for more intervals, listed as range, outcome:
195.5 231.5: 425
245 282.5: 449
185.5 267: 432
